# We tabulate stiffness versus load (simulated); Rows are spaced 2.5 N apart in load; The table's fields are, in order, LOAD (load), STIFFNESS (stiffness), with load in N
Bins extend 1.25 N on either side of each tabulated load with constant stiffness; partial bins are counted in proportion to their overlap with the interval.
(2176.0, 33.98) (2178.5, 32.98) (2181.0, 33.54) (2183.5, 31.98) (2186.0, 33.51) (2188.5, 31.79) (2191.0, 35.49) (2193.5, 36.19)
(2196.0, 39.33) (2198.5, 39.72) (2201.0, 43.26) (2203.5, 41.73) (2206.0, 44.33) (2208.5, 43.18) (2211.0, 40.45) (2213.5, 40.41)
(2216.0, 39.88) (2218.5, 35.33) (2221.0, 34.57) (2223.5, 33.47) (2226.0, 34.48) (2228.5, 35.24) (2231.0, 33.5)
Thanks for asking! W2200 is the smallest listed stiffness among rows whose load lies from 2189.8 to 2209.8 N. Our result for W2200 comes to 35.49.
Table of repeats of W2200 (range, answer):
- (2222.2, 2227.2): 33.47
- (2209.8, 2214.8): 40.41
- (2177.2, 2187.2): 31.98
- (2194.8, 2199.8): 39.33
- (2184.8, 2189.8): 31.79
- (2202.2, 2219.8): 35.33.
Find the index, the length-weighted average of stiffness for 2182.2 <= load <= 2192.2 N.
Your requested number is 33.2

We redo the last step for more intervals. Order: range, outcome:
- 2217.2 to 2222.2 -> 35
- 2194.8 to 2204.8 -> 41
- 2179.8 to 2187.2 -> 33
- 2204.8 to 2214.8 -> 42.1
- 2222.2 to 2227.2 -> 34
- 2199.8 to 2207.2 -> 43.1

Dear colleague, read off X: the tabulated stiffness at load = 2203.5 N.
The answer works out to 41.73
